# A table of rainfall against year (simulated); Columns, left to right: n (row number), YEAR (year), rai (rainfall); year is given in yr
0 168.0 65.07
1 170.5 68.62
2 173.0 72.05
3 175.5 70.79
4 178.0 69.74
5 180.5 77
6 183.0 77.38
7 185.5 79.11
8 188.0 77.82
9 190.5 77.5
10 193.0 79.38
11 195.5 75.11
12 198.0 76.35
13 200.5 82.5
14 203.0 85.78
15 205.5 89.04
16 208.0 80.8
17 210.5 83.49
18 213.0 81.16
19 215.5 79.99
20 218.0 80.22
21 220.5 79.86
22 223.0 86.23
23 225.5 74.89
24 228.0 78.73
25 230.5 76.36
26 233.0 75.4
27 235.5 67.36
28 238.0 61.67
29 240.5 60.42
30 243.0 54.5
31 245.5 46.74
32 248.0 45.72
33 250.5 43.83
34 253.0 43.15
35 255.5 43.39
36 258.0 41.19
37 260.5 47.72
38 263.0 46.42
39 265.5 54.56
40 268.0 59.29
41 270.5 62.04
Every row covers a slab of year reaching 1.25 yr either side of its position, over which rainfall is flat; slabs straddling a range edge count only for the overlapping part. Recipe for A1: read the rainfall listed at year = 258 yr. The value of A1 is 41.19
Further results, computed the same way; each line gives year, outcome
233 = 75.4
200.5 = 82.5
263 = 46.42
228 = 78.73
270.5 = 62.04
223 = 86.23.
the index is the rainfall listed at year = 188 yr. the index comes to 77.82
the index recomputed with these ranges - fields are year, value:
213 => 81.16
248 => 45.72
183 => 77.38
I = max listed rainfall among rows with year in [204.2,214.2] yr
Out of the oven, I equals 89.04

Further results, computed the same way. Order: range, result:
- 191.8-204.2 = 85.78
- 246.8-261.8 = 47.72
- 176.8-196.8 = 79.38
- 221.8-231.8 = 86.23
